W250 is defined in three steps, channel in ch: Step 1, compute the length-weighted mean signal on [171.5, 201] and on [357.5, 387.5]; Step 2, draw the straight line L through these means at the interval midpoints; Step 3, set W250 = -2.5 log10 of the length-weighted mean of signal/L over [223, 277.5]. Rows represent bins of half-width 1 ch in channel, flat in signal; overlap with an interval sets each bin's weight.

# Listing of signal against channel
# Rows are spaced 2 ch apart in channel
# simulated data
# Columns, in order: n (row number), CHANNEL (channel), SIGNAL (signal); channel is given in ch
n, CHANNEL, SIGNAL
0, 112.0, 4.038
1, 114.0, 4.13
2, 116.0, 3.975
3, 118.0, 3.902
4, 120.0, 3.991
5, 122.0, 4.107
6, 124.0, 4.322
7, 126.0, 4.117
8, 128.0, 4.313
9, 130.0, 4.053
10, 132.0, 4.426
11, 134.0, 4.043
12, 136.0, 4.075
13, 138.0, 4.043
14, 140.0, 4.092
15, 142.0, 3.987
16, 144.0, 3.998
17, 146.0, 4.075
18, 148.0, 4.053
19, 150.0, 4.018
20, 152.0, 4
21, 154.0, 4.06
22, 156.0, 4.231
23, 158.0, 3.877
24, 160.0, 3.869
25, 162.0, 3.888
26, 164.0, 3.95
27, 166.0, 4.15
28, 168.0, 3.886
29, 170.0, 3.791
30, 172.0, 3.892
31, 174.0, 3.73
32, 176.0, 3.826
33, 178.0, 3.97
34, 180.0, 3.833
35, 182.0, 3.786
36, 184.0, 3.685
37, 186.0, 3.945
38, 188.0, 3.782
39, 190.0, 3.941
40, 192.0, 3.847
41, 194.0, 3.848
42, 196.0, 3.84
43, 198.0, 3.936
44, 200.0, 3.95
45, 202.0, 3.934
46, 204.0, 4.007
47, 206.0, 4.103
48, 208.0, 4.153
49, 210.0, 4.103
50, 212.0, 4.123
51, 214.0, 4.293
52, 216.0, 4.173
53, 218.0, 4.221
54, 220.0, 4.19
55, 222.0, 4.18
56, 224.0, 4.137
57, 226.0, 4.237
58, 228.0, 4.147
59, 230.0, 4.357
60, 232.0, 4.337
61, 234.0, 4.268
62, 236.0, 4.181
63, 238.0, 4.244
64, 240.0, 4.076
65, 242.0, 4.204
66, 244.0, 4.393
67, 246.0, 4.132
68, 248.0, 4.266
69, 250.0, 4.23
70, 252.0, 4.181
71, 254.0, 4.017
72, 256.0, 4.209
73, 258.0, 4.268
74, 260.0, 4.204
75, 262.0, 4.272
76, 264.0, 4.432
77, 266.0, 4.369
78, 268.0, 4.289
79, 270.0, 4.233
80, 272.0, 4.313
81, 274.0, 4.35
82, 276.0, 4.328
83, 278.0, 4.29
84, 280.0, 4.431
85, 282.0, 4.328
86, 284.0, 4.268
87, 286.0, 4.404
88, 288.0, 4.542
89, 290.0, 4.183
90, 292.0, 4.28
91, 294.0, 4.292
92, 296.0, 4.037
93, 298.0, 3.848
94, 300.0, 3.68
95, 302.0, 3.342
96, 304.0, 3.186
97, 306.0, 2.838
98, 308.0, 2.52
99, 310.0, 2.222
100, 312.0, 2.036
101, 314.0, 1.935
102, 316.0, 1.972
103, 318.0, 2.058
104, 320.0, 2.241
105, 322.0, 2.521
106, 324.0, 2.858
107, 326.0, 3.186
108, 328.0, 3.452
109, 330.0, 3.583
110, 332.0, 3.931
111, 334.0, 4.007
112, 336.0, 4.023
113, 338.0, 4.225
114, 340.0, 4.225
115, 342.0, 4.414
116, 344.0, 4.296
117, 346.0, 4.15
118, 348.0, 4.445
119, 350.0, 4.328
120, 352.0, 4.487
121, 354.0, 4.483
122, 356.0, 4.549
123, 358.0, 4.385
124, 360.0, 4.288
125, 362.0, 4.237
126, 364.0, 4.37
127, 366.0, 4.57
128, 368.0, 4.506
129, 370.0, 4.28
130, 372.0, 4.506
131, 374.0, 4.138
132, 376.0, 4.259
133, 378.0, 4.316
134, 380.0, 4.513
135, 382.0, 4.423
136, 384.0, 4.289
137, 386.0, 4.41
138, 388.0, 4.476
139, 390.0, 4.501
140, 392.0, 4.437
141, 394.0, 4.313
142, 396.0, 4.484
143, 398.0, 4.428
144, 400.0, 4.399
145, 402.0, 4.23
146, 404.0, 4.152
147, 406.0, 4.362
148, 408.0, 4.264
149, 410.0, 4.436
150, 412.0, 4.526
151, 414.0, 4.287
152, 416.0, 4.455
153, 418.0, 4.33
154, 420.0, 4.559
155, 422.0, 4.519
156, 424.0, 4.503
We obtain -0.057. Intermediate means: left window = 3.85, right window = 4.37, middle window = 4.25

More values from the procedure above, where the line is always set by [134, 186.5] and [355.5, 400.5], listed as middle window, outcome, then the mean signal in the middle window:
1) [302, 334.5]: 0.47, 2.78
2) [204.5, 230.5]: -0.03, 4.18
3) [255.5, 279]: -0.03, 4.3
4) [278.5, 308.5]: 0.08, 3.91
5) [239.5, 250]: -0.03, 4.22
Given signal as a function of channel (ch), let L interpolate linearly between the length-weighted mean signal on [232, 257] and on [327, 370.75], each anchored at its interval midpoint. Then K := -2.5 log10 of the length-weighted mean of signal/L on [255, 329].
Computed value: 0.16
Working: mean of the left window 4.21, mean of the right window 4.24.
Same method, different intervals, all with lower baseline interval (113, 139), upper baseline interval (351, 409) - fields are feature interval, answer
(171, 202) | 0.09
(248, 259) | 0.02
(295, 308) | 0.25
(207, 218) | 0.01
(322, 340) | 0.19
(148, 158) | 0.02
